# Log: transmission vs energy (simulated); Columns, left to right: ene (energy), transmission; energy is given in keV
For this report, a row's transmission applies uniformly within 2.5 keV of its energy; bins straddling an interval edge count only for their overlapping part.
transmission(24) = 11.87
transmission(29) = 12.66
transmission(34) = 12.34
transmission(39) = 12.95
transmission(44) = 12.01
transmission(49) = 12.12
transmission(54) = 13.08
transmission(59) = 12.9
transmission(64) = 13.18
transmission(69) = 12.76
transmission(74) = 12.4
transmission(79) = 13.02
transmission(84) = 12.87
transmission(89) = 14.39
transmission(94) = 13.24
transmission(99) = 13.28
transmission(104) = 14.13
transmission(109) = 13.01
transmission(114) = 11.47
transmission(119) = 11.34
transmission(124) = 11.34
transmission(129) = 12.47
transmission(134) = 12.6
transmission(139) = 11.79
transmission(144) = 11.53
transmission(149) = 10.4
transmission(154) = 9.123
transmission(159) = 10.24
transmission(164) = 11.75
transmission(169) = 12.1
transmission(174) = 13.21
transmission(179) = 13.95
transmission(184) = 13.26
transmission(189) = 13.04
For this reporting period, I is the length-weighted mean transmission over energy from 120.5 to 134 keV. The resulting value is 12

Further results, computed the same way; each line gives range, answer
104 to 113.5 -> 13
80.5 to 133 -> 12.8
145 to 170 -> 10.7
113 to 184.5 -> 11.7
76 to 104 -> 13.4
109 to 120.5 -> 11.8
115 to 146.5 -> 11.8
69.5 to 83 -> 12.7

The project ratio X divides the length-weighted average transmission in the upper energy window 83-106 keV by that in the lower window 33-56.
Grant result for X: 1.09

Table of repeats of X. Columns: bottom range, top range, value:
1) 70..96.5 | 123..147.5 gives 0.91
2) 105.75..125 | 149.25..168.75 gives 0.89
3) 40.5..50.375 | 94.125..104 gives 1.11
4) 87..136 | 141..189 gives 0.93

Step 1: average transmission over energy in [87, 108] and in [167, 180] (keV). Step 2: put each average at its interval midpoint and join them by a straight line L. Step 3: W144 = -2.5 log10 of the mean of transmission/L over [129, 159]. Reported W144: 0.19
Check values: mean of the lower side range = 13.7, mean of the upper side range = 13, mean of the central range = 11.1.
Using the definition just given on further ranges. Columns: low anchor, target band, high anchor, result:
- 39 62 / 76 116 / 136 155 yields -0.123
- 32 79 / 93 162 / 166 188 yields 0.095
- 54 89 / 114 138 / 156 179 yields 0.048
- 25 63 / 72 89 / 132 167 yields -0.084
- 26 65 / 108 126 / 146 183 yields 0.029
